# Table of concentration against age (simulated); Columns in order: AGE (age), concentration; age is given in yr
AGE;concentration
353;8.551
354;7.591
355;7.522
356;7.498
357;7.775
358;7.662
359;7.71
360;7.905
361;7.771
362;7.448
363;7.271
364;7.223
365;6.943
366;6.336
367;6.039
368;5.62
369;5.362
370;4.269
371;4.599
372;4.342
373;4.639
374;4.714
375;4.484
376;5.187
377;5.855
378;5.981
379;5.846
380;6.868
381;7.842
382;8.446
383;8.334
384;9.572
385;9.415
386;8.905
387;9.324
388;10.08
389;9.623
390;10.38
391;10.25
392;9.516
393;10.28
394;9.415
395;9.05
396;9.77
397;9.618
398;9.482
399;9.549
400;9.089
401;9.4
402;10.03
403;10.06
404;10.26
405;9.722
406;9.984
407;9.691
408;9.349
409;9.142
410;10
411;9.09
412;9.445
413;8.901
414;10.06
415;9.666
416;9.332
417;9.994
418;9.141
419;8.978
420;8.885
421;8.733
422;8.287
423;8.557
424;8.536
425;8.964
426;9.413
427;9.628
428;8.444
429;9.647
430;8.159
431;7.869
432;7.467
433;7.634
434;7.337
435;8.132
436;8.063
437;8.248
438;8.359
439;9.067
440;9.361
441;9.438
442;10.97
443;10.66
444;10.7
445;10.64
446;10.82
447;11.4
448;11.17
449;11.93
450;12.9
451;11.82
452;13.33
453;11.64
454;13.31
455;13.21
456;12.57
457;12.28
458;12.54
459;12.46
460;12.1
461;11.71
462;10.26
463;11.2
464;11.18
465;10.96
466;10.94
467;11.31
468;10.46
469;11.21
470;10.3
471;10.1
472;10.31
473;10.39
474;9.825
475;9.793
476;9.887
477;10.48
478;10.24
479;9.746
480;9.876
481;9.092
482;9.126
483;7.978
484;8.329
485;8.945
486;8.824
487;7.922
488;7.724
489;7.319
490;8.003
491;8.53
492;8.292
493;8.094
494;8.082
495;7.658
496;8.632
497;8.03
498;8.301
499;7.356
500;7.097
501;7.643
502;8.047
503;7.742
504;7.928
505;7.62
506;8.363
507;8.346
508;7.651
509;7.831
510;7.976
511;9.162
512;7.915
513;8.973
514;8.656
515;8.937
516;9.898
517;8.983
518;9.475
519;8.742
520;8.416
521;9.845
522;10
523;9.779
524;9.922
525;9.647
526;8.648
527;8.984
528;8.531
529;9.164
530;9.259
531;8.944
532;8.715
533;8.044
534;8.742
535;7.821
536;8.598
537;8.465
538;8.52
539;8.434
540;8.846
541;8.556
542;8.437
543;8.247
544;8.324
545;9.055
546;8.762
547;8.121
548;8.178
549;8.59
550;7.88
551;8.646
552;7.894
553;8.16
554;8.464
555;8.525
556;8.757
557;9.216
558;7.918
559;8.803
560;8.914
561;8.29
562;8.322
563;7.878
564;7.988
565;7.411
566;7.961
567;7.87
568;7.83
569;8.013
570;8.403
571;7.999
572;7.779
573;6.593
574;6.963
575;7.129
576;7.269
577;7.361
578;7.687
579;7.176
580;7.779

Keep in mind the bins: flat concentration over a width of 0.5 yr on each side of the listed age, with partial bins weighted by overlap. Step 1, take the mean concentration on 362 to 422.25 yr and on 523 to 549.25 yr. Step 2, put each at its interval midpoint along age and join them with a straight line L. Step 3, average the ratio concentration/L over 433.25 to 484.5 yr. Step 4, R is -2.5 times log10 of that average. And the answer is -0.24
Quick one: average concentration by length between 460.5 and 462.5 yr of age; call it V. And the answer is 11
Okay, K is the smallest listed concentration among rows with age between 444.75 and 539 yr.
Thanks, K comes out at 7.097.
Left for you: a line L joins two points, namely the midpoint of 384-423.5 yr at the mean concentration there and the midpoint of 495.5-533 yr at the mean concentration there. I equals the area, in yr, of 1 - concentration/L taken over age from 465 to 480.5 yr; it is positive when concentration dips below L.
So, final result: -2.4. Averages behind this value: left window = 9.5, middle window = 10.3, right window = 8.62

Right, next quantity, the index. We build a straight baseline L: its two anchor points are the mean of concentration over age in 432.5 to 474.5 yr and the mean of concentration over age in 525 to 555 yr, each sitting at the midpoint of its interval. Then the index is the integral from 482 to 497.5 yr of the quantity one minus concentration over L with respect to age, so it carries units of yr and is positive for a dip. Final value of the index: 2.6 yr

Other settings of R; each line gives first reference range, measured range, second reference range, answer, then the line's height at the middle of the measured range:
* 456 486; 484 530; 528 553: 0.11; 9.45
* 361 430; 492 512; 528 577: 0.04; 8.29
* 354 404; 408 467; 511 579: -0.25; 8.02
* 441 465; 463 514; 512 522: 0.15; 10.3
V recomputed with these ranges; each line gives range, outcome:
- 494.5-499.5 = 8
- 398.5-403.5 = 9.63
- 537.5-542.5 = 8.56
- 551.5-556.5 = 8.36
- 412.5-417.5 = 9.59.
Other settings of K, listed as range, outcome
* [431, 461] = 7.337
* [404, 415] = 8.901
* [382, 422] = 8.287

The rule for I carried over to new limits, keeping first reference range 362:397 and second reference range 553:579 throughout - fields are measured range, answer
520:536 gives -2.40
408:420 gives -2.98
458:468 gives -4.81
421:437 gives -1.77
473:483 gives -2.61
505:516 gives -0.86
